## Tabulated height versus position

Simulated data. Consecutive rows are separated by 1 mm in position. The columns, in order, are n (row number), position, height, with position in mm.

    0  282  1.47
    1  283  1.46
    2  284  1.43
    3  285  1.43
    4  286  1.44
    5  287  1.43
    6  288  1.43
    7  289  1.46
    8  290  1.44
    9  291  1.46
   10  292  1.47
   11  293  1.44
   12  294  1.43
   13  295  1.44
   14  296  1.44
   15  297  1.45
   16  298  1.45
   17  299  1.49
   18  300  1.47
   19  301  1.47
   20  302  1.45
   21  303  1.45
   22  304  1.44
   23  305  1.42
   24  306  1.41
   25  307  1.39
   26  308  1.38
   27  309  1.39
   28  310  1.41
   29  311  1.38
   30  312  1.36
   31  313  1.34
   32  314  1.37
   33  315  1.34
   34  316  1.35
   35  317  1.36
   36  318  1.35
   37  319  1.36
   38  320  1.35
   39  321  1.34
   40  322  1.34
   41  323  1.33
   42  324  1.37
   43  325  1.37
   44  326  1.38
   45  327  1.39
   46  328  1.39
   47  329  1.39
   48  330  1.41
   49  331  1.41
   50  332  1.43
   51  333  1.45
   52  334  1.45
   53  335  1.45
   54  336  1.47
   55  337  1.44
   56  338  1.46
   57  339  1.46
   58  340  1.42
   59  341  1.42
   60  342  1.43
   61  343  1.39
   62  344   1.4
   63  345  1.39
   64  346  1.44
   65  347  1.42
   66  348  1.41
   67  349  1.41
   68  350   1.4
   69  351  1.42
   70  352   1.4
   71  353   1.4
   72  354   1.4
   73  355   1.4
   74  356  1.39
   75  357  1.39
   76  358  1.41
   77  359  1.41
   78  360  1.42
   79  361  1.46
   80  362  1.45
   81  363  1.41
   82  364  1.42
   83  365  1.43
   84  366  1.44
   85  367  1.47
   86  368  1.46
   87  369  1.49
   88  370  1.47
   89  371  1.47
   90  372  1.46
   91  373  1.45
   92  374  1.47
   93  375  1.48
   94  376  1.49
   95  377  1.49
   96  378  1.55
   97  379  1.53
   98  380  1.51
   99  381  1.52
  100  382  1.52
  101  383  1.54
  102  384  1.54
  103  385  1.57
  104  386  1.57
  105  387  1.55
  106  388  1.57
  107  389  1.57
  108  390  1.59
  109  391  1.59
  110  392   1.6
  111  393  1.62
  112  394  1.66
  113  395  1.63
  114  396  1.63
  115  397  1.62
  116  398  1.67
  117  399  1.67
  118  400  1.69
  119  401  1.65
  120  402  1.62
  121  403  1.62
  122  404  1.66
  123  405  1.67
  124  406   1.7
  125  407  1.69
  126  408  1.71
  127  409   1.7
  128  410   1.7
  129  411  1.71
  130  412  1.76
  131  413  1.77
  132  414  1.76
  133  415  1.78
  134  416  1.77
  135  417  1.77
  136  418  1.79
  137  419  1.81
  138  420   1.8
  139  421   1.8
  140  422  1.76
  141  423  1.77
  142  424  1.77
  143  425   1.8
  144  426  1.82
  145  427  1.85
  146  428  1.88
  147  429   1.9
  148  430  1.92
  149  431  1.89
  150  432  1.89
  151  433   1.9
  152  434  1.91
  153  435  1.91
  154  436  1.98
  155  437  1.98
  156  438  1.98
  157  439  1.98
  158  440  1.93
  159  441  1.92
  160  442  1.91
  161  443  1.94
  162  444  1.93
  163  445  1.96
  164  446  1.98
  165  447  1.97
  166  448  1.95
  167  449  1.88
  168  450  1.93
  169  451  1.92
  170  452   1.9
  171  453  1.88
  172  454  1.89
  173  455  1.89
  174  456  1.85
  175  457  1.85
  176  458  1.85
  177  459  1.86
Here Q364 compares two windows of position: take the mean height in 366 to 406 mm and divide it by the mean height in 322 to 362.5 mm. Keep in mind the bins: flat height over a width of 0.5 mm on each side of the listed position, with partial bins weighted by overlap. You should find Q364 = 1.1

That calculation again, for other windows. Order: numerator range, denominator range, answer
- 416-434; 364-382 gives 1.24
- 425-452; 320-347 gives 1.36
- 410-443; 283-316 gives 1.30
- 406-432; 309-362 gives 1.28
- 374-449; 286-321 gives 1.23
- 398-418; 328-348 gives 1.20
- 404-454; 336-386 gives 1.27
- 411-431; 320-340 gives 1.28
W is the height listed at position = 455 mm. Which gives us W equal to 1.89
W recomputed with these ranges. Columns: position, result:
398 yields 1.67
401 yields 1.65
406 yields 1.7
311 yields 1.38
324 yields 1.37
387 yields 1.55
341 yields 1.42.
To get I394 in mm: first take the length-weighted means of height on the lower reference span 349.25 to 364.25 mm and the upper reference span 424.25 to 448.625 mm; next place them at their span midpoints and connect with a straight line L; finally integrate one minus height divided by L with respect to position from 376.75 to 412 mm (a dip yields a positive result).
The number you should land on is 0.8 mm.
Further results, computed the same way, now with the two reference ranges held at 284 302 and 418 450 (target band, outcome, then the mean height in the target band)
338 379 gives 5.41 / 1.44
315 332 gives 1.93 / 1.37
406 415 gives 0.45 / 1.73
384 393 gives 0.89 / 1.58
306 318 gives 1.09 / 1.37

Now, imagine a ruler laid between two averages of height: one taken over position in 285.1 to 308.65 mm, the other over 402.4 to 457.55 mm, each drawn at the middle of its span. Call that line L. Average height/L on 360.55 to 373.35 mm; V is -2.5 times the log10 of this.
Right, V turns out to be 0.14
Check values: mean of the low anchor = 1.44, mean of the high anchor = 1.84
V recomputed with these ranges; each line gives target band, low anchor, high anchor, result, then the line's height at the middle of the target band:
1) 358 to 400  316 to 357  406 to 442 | 0.06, 1.61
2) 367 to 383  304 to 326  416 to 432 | 0.09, 1.62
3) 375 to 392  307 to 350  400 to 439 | 0.06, 1.64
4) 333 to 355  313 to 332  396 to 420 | 0.02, 1.45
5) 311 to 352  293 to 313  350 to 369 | 0.02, 1.42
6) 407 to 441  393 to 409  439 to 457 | -0.03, 1.79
